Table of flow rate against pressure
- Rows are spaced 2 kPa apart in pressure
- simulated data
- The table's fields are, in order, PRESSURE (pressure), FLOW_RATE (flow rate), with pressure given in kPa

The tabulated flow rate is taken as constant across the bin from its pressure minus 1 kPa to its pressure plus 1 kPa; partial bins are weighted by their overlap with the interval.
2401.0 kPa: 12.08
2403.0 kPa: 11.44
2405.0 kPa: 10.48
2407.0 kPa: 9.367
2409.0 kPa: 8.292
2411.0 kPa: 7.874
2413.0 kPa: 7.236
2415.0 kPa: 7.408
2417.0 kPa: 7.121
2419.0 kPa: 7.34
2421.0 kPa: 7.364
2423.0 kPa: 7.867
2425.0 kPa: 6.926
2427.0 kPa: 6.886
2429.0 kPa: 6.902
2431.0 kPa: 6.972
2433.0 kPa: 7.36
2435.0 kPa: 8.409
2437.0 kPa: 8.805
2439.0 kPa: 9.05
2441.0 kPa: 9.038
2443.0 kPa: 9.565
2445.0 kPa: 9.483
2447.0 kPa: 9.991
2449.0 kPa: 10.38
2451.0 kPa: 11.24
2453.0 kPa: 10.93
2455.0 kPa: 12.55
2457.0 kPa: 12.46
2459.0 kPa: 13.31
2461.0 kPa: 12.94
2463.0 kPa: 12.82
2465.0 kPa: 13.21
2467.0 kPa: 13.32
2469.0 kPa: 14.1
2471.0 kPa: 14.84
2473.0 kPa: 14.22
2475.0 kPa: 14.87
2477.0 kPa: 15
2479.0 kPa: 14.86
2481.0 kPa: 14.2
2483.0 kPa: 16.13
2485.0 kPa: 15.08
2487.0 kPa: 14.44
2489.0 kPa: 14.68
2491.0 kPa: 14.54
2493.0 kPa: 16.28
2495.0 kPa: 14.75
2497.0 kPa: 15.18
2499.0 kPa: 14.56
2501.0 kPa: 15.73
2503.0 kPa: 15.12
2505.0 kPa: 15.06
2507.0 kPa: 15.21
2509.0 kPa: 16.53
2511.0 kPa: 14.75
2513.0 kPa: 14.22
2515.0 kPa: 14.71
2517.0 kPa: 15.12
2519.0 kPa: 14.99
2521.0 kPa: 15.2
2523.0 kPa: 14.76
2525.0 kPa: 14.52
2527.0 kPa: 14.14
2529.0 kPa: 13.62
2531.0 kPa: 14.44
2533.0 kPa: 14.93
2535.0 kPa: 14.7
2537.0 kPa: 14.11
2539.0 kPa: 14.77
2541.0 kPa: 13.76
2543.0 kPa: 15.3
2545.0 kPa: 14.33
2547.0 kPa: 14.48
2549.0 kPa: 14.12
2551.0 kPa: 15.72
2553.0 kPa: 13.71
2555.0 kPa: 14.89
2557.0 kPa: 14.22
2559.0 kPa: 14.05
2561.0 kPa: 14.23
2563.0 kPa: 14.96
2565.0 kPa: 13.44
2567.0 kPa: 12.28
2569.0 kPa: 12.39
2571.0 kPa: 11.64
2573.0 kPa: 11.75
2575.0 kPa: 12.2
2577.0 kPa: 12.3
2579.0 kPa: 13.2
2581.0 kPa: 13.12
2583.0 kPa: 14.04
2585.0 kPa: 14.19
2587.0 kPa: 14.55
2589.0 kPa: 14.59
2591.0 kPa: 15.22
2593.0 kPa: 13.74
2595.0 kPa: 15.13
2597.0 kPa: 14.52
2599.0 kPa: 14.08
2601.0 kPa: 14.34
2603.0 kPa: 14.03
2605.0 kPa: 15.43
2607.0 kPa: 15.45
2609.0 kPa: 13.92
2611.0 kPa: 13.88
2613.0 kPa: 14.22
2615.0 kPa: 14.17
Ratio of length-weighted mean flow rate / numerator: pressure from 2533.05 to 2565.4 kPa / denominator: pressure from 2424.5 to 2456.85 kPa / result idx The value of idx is 1.58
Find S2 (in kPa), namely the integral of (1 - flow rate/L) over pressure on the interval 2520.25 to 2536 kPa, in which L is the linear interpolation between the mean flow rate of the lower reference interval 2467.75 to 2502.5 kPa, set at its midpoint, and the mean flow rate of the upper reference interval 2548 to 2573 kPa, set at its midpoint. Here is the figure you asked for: -0.3 kPa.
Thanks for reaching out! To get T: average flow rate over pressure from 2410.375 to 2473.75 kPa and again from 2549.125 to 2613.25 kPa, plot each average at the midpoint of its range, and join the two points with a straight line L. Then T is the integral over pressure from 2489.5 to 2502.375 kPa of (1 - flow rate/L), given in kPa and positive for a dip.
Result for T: -4.1 kPa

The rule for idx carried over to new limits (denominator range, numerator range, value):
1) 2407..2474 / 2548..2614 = 1.41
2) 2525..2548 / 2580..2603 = 0.99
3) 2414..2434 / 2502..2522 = 2.09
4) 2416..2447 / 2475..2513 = 1.88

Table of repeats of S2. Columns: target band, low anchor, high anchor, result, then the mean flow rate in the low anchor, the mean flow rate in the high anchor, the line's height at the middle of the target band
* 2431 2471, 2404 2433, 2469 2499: 1.3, 7.7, 14.9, 11.3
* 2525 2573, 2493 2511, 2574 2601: 1.6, 15.3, 13.9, 14.5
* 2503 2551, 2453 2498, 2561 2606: -2.6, 14.2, 13.7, 14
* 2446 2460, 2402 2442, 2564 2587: -3.8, 8.11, 12.9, 9.07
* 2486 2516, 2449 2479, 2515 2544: -2.2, 13.2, 14.6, 14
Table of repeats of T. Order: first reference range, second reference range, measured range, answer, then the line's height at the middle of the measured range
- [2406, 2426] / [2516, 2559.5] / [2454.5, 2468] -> -3.6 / 10.2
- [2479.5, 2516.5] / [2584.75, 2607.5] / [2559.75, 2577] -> 2.2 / 14.7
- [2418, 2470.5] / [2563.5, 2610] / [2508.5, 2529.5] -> -4.9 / 12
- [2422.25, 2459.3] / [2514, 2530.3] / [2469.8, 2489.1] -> -4.9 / 11.8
